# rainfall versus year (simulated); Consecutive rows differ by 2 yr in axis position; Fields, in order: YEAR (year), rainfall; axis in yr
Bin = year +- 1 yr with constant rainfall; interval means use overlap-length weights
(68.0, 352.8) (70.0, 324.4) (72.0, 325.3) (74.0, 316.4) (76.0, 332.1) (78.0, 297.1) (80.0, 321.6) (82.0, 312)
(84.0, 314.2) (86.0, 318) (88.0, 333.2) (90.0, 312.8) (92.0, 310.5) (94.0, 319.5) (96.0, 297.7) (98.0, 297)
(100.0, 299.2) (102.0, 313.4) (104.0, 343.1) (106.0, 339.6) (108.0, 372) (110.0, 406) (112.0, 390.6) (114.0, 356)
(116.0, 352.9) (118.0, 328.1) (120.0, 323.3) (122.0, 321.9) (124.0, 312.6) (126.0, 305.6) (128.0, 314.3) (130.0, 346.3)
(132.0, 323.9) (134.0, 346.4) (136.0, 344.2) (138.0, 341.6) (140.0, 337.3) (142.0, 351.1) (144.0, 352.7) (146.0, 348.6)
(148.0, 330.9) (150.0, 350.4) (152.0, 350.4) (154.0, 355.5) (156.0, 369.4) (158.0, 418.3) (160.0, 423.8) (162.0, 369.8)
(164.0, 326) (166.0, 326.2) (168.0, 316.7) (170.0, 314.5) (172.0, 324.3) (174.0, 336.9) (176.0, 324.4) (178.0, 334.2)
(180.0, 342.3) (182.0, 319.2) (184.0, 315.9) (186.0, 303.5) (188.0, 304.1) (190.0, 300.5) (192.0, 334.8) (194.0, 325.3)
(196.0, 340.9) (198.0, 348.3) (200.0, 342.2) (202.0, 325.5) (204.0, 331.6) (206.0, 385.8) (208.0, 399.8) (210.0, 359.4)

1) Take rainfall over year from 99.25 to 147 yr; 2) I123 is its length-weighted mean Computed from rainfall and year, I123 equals 341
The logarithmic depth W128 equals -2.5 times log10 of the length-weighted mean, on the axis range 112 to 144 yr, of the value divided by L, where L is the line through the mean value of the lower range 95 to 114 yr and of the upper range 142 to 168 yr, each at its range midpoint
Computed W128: 0.04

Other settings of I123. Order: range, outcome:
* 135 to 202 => 340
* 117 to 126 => 320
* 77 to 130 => 328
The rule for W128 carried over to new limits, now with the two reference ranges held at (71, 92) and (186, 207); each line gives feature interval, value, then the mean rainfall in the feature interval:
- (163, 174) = 0.02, 323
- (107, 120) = -0.13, 364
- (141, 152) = -0.07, 347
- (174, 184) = 0.00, 329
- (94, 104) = 0.04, 308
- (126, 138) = -0.03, 333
